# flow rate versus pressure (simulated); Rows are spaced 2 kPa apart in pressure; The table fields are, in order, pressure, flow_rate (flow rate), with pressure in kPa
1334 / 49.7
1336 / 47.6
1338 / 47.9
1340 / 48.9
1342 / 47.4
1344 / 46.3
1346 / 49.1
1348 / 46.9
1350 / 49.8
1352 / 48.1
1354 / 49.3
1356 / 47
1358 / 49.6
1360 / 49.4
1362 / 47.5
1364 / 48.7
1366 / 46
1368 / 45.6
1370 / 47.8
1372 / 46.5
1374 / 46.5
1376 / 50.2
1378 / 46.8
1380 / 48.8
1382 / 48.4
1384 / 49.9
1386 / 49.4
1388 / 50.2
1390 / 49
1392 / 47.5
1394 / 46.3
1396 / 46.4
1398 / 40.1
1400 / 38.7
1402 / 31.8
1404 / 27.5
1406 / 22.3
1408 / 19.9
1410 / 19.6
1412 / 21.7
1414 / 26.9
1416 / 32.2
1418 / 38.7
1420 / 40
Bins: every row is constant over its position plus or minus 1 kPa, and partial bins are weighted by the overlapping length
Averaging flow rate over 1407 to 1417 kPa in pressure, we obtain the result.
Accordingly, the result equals 24.1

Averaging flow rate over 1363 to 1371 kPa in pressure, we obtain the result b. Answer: 47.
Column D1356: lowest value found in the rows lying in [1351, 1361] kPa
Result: 47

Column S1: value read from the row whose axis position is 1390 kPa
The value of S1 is 49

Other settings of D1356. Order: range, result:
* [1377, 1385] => 46.8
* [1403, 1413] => 19.6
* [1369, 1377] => 46.5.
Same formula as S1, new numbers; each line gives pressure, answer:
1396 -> 46.4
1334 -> 49.7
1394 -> 46.3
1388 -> 50.2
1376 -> 50.2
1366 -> 46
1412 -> 21.7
